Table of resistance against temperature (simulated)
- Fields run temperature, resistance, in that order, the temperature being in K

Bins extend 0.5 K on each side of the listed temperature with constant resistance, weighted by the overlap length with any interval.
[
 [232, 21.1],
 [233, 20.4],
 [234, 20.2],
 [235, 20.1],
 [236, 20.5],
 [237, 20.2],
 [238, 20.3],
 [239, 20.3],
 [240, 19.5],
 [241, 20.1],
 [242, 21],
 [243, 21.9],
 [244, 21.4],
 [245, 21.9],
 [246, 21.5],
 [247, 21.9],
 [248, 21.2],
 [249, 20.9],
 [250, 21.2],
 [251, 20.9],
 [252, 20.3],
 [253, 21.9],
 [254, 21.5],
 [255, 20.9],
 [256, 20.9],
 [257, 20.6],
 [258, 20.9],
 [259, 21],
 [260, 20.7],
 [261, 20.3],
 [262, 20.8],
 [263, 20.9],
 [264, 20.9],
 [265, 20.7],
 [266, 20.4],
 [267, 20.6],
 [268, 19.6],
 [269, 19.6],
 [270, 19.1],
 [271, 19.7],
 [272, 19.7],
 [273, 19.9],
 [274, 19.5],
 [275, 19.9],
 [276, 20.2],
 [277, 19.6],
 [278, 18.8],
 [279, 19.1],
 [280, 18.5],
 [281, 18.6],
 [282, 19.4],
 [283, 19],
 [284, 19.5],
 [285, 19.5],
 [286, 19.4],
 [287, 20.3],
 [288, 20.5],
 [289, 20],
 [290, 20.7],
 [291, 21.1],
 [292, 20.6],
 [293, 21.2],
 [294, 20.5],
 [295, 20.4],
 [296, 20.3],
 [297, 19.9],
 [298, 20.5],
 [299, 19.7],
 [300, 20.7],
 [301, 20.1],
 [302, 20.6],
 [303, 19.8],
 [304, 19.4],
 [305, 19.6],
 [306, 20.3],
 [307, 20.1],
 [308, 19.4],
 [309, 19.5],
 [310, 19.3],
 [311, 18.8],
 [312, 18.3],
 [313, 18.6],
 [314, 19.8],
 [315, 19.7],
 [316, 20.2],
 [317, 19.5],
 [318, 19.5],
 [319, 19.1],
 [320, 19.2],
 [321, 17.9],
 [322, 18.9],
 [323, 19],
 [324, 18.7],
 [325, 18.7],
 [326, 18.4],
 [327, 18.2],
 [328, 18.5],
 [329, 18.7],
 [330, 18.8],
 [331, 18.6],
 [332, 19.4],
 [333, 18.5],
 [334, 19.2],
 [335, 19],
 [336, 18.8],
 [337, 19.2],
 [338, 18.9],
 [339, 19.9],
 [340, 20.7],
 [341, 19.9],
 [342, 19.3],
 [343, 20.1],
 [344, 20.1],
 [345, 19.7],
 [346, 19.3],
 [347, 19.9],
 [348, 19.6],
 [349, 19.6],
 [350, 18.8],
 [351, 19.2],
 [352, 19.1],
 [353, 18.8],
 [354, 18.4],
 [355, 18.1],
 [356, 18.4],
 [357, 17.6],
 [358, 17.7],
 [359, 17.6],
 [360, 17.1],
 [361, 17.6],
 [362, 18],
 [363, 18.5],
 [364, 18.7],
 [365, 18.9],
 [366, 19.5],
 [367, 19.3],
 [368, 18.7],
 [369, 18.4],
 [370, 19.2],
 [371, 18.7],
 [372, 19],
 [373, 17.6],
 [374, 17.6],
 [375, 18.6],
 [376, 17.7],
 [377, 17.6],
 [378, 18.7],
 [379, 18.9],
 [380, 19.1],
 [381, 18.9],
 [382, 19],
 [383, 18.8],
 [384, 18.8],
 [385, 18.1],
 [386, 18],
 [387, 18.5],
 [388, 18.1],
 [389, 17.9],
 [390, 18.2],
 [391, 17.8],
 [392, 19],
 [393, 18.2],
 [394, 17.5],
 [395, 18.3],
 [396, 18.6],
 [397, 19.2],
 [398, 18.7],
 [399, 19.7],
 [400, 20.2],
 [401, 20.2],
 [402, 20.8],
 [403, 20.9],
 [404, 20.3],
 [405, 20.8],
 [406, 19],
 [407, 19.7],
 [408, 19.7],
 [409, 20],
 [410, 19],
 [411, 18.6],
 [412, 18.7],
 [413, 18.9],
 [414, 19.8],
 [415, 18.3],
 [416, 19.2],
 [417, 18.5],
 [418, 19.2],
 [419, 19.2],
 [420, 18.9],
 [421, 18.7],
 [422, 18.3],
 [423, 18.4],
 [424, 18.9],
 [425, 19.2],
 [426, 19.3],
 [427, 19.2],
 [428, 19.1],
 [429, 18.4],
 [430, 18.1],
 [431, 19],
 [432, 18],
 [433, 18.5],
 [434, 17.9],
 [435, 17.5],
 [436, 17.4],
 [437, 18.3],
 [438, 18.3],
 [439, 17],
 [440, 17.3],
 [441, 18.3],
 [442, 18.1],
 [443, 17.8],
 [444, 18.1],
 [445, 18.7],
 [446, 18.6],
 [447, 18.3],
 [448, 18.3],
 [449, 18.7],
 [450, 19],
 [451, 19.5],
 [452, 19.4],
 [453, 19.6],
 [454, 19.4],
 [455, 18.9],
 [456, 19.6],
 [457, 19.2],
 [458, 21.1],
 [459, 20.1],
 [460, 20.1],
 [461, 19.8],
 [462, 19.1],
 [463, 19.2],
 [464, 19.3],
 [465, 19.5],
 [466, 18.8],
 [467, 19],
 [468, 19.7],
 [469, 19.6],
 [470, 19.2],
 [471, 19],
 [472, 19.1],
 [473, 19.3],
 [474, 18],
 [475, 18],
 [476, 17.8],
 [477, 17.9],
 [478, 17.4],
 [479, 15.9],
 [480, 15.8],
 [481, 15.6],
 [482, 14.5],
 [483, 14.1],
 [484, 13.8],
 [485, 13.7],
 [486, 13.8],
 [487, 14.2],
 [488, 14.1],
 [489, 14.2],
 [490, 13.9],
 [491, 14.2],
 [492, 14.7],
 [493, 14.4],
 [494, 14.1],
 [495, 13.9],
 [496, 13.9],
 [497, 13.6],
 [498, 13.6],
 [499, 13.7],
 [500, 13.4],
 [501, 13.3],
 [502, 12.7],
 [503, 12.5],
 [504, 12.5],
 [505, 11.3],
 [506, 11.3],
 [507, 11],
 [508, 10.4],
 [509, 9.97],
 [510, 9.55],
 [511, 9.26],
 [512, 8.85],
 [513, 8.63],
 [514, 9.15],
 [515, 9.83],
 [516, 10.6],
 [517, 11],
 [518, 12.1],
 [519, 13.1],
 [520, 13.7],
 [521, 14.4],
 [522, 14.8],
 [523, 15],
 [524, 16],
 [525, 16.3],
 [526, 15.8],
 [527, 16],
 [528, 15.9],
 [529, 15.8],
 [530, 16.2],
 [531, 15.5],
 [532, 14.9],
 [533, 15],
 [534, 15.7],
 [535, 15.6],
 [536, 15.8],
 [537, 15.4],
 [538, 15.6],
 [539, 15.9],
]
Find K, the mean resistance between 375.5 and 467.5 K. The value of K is 18.9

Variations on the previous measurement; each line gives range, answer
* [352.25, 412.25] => 18.7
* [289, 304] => 20.4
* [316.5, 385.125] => 18.8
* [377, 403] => 18.8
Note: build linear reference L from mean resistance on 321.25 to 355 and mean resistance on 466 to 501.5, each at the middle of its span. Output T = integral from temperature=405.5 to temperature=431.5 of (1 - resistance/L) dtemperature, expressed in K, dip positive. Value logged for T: -2.6 K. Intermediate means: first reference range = 19.1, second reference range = 15.8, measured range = 19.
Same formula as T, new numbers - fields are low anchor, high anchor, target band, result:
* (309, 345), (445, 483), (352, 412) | 0.7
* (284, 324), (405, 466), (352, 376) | 1.3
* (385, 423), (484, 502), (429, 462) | -4.2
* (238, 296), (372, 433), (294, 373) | 2.0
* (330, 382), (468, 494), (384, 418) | -2.3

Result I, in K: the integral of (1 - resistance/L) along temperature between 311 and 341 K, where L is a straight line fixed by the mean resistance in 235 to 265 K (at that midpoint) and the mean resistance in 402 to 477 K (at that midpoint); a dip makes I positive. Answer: 1.6 K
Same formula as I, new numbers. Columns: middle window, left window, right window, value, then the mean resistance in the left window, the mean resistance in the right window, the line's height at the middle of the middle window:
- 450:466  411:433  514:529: -2.4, 18.8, 13.8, 17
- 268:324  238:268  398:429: 2.2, 20.9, 19.3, 20.5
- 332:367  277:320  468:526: -1.3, 19.7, 14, 18.3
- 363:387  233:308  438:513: -0.5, 20.3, 16.2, 18.2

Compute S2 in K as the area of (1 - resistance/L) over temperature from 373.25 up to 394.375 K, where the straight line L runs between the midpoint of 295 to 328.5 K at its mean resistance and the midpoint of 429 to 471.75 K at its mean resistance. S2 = 0.9 K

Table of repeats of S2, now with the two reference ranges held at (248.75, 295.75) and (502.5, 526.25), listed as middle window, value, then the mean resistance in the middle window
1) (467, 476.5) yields -3.9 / 18.9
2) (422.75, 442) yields -4.7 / 18.3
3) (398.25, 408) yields -2.7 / 20.1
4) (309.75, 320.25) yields -0.3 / 19.3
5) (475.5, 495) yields -3.0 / 14.9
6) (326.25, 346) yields -1.3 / 19.2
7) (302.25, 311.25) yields -0.3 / 19.6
